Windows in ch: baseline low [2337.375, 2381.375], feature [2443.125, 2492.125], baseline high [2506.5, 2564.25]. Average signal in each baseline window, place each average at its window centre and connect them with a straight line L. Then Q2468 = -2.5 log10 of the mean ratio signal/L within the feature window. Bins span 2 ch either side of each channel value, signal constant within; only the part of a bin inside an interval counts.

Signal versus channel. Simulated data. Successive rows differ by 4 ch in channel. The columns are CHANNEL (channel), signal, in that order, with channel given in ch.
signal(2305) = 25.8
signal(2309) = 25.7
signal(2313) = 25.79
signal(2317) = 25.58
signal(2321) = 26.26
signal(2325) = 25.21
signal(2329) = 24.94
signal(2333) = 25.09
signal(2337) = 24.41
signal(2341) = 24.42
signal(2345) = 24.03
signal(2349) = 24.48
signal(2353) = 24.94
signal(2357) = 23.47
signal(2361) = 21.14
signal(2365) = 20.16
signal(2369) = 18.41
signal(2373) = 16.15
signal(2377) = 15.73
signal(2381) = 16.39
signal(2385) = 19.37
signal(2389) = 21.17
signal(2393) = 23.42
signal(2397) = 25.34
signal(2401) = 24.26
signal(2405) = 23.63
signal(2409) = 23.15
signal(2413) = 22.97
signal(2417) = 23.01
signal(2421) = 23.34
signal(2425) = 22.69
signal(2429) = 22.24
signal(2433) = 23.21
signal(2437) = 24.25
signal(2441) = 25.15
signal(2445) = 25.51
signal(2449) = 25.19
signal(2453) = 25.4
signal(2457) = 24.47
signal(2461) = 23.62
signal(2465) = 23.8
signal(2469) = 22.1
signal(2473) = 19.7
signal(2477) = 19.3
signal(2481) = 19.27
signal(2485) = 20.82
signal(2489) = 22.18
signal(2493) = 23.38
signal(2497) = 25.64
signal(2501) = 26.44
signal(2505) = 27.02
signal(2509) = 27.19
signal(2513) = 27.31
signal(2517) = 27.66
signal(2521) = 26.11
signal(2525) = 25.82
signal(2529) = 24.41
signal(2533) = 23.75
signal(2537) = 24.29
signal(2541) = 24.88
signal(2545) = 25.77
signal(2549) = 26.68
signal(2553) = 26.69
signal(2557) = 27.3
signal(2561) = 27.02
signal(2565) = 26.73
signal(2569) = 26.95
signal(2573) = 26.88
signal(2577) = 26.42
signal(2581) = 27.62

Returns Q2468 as 0.07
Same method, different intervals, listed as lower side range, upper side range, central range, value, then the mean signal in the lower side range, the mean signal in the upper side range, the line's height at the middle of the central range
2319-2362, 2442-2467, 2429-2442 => 0.04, 24.5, 24.7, 24.6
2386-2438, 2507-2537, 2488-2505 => 0.02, 23.2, 25.9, 25.3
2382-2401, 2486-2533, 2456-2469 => 0.03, 22.2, 25.6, 24.2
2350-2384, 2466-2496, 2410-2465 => -0.16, 19.7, 21.2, 20.6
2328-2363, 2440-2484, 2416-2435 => 0.02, 24.1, 22.9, 23.3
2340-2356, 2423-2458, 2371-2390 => 0.35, 24.4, 24.2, 24.3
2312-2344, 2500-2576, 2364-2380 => 0.41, 25.2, 26.3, 25.4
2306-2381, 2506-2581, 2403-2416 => 0.04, 23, 26.3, 24.1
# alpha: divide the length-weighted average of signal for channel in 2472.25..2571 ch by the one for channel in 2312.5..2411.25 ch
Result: 1.10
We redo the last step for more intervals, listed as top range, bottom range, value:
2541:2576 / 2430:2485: 1.16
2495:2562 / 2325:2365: 1.09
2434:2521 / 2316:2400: 1.08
